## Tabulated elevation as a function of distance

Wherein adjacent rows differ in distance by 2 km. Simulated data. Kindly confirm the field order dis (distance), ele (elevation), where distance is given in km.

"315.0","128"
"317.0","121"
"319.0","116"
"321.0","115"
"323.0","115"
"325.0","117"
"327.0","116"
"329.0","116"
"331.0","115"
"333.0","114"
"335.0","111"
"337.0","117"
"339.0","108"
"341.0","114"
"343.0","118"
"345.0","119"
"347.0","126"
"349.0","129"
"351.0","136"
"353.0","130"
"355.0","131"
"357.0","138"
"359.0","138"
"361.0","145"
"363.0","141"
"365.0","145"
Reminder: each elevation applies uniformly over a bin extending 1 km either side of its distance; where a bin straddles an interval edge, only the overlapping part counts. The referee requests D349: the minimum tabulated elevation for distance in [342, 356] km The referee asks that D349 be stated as 118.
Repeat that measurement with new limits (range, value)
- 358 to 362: 138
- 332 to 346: 108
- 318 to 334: 114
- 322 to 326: 115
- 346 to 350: 126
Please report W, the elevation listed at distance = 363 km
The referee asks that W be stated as 141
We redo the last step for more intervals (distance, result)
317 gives 121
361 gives 145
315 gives 128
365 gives 145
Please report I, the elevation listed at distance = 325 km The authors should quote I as 117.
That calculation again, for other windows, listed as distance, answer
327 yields 116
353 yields 130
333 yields 114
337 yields 117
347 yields 126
